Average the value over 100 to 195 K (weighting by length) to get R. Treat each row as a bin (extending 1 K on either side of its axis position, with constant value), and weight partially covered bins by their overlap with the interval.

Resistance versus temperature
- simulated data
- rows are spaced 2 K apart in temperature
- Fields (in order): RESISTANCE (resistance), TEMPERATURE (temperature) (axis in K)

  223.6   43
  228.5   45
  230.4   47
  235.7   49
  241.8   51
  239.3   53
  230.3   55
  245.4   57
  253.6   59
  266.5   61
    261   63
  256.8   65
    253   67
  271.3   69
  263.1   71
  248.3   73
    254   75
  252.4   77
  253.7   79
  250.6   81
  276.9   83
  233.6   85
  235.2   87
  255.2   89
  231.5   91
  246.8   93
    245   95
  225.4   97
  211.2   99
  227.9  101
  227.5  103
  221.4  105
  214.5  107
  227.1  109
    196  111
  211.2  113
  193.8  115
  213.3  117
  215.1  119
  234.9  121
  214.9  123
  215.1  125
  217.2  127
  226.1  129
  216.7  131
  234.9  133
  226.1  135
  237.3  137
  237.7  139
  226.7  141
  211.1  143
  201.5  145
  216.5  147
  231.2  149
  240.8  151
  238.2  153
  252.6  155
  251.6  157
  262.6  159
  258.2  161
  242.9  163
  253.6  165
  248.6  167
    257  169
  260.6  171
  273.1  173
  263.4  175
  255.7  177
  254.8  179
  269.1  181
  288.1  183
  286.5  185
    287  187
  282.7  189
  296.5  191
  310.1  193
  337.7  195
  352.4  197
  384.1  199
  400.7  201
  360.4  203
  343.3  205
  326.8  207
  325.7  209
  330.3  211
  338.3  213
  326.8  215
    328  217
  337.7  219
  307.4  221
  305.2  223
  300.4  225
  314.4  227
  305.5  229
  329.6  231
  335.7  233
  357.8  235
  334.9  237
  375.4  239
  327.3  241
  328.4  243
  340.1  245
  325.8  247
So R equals 242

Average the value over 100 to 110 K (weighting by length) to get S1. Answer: 224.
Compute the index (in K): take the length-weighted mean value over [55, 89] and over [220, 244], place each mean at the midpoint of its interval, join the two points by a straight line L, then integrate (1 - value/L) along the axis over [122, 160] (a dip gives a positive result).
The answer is 7.5 K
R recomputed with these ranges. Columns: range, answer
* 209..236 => 324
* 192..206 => 356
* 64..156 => 232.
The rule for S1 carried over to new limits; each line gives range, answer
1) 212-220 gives 333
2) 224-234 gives 317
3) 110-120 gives 206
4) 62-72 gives 261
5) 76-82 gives 252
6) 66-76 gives 258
